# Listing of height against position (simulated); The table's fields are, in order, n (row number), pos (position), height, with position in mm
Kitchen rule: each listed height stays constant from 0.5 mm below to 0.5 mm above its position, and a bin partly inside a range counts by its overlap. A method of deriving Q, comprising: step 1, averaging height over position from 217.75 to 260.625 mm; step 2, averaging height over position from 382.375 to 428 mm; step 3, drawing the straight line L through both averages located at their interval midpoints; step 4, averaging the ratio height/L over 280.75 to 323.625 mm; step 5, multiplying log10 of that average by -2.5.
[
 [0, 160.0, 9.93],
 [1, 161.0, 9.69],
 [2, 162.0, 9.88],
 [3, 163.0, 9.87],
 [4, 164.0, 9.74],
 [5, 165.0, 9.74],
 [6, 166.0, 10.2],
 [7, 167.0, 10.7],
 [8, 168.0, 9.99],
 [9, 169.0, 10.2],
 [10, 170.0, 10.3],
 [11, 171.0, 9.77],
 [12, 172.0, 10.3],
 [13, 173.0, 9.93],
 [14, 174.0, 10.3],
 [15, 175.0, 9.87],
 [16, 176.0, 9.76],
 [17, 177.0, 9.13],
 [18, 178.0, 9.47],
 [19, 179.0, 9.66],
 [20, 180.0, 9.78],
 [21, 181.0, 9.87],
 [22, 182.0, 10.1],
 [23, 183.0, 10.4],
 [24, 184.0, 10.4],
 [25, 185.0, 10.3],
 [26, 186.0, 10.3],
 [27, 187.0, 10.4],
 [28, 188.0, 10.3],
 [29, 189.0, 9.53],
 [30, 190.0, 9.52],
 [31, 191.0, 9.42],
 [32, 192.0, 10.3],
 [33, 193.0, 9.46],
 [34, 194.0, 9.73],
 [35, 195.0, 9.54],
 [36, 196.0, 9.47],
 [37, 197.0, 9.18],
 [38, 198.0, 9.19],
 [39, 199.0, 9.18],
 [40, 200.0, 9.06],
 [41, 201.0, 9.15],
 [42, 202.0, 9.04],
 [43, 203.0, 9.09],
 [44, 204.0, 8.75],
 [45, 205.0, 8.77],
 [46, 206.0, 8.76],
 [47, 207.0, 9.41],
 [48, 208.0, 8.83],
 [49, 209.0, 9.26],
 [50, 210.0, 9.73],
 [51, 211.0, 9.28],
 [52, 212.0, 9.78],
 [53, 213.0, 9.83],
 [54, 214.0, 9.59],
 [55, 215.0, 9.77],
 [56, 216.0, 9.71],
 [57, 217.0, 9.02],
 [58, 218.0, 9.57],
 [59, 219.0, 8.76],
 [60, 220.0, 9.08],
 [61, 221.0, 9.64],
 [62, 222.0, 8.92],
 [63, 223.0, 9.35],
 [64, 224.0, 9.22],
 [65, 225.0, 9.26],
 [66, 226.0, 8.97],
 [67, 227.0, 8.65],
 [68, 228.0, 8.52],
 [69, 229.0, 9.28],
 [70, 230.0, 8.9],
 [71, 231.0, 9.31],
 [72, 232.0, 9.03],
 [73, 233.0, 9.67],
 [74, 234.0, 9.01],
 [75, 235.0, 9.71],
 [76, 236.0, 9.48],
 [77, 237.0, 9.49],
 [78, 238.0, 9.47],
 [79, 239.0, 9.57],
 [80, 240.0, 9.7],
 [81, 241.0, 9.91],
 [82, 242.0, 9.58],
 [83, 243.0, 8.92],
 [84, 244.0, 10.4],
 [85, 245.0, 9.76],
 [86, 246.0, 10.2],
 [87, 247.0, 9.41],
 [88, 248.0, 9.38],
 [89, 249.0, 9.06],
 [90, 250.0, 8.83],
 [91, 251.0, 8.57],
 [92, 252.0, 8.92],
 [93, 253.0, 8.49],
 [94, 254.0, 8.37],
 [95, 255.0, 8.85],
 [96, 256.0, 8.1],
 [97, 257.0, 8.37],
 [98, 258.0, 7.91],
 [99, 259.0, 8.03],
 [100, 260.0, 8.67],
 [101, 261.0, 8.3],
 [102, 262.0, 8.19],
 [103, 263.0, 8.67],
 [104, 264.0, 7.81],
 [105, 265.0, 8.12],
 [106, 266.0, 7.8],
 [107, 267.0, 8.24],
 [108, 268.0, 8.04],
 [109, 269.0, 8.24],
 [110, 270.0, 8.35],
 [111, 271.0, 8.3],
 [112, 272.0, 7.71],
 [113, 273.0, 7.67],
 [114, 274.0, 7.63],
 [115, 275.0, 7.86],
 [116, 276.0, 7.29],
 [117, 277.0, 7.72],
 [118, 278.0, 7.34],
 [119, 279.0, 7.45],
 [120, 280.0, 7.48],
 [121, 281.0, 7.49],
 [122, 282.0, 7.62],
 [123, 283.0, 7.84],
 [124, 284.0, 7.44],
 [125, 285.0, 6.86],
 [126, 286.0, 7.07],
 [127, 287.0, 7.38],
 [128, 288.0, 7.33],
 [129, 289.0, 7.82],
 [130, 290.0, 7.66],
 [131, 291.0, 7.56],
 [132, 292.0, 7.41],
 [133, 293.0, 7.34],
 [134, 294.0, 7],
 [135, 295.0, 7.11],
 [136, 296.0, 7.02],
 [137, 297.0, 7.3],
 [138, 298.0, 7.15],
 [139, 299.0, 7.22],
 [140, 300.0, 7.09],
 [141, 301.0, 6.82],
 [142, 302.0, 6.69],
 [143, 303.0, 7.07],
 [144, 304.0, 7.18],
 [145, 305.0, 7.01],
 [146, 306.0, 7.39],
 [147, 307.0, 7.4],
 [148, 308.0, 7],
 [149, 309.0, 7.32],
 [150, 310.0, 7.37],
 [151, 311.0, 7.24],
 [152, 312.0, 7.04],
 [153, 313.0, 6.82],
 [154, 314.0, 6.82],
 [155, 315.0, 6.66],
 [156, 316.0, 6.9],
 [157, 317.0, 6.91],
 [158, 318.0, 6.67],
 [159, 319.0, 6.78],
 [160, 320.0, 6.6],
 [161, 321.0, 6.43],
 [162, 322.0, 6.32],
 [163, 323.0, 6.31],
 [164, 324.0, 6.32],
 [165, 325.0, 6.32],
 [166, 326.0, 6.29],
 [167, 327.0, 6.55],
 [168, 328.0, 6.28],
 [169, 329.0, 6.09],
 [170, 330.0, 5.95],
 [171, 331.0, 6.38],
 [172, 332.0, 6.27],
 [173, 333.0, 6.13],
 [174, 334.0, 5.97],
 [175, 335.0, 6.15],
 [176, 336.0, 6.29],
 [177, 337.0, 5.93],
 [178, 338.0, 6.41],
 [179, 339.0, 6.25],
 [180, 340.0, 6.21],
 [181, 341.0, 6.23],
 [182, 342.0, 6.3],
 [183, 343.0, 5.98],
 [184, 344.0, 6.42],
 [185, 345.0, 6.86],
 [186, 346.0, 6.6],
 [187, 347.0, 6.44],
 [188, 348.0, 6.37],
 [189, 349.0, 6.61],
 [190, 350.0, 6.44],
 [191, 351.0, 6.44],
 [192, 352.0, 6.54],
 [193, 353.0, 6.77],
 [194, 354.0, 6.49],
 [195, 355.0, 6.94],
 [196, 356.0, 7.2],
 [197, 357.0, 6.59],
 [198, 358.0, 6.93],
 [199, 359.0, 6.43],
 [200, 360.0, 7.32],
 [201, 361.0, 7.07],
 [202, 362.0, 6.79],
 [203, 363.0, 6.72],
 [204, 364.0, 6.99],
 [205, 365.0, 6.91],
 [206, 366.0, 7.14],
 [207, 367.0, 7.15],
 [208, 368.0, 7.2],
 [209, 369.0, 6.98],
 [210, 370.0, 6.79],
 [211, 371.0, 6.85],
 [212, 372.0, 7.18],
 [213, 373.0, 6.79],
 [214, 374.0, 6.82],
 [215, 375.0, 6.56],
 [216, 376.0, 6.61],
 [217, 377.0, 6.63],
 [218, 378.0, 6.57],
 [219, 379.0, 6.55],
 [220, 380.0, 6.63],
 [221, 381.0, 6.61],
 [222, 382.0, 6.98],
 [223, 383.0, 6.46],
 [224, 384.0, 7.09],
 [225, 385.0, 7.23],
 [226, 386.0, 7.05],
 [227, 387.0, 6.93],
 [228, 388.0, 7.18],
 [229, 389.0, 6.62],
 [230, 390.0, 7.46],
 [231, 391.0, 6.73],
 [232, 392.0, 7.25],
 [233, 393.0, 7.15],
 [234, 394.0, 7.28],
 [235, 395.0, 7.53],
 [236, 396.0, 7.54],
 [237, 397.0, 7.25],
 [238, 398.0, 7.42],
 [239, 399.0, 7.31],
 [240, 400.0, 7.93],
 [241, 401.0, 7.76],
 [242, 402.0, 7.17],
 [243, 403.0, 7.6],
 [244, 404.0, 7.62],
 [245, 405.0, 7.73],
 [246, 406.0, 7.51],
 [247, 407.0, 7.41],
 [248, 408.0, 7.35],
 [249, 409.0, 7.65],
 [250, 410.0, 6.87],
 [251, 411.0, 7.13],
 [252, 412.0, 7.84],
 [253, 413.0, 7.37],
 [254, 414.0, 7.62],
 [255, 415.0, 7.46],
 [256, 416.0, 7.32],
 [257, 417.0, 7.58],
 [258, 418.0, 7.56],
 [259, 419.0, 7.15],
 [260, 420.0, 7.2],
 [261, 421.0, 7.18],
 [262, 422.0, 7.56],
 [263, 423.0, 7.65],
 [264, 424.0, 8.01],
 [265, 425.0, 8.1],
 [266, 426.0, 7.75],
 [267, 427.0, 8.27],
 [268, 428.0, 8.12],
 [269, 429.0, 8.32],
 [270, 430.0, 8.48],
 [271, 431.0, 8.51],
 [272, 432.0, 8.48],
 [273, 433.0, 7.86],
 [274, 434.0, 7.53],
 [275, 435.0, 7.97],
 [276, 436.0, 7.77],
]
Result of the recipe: 0.19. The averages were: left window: 9.12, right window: 7.4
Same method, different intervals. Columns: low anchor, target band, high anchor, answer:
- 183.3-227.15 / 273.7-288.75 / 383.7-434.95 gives 0.17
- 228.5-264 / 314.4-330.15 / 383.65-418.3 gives 0.26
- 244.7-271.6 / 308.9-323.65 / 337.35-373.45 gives 0.10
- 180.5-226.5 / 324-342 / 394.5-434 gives 0.32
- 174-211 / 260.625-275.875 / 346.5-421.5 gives 0.07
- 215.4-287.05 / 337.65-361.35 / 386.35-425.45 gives 0.19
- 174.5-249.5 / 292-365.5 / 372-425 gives 0.20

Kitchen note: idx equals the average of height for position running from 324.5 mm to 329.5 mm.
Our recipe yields 6.31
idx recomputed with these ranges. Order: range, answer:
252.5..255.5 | 8.57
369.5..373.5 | 6.9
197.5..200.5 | 9.14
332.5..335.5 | 6.08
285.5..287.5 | 7.22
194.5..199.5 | 9.31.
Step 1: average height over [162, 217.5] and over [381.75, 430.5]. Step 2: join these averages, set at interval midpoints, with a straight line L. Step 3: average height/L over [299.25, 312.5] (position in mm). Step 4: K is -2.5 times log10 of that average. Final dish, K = 0.19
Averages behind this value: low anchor 9.68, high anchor 7.45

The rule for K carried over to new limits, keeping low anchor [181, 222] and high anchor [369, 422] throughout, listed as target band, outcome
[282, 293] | 0.141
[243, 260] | 0.001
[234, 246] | -0.068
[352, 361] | 0.122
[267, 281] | 0.114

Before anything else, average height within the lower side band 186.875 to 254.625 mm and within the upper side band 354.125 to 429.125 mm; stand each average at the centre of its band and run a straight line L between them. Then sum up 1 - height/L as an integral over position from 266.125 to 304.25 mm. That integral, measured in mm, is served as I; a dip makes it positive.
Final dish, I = 4.7 mm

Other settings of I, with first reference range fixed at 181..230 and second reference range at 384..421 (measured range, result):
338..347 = 1.82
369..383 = 1.64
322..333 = 2.53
